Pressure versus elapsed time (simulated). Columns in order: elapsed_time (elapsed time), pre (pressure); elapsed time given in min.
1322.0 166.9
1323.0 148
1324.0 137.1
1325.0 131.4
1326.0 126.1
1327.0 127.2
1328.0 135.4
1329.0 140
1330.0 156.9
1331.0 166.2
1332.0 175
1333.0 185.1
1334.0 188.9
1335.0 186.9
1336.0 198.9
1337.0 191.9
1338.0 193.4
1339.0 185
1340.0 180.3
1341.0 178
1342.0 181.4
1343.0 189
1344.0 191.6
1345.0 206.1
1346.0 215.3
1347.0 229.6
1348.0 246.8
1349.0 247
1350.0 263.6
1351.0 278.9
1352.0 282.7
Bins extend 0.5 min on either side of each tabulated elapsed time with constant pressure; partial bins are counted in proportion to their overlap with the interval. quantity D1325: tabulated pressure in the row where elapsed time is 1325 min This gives 131.4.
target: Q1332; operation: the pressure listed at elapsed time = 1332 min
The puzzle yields 175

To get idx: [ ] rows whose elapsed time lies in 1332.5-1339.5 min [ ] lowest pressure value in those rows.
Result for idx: 185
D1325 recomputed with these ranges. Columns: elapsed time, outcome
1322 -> 166.9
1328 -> 135.4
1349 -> 247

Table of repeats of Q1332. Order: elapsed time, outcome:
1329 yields 140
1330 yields 156.9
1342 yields 181.4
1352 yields 282.7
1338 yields 193.4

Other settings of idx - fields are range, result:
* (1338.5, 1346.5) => 178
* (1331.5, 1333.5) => 175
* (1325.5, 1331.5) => 126.1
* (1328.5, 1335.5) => 140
